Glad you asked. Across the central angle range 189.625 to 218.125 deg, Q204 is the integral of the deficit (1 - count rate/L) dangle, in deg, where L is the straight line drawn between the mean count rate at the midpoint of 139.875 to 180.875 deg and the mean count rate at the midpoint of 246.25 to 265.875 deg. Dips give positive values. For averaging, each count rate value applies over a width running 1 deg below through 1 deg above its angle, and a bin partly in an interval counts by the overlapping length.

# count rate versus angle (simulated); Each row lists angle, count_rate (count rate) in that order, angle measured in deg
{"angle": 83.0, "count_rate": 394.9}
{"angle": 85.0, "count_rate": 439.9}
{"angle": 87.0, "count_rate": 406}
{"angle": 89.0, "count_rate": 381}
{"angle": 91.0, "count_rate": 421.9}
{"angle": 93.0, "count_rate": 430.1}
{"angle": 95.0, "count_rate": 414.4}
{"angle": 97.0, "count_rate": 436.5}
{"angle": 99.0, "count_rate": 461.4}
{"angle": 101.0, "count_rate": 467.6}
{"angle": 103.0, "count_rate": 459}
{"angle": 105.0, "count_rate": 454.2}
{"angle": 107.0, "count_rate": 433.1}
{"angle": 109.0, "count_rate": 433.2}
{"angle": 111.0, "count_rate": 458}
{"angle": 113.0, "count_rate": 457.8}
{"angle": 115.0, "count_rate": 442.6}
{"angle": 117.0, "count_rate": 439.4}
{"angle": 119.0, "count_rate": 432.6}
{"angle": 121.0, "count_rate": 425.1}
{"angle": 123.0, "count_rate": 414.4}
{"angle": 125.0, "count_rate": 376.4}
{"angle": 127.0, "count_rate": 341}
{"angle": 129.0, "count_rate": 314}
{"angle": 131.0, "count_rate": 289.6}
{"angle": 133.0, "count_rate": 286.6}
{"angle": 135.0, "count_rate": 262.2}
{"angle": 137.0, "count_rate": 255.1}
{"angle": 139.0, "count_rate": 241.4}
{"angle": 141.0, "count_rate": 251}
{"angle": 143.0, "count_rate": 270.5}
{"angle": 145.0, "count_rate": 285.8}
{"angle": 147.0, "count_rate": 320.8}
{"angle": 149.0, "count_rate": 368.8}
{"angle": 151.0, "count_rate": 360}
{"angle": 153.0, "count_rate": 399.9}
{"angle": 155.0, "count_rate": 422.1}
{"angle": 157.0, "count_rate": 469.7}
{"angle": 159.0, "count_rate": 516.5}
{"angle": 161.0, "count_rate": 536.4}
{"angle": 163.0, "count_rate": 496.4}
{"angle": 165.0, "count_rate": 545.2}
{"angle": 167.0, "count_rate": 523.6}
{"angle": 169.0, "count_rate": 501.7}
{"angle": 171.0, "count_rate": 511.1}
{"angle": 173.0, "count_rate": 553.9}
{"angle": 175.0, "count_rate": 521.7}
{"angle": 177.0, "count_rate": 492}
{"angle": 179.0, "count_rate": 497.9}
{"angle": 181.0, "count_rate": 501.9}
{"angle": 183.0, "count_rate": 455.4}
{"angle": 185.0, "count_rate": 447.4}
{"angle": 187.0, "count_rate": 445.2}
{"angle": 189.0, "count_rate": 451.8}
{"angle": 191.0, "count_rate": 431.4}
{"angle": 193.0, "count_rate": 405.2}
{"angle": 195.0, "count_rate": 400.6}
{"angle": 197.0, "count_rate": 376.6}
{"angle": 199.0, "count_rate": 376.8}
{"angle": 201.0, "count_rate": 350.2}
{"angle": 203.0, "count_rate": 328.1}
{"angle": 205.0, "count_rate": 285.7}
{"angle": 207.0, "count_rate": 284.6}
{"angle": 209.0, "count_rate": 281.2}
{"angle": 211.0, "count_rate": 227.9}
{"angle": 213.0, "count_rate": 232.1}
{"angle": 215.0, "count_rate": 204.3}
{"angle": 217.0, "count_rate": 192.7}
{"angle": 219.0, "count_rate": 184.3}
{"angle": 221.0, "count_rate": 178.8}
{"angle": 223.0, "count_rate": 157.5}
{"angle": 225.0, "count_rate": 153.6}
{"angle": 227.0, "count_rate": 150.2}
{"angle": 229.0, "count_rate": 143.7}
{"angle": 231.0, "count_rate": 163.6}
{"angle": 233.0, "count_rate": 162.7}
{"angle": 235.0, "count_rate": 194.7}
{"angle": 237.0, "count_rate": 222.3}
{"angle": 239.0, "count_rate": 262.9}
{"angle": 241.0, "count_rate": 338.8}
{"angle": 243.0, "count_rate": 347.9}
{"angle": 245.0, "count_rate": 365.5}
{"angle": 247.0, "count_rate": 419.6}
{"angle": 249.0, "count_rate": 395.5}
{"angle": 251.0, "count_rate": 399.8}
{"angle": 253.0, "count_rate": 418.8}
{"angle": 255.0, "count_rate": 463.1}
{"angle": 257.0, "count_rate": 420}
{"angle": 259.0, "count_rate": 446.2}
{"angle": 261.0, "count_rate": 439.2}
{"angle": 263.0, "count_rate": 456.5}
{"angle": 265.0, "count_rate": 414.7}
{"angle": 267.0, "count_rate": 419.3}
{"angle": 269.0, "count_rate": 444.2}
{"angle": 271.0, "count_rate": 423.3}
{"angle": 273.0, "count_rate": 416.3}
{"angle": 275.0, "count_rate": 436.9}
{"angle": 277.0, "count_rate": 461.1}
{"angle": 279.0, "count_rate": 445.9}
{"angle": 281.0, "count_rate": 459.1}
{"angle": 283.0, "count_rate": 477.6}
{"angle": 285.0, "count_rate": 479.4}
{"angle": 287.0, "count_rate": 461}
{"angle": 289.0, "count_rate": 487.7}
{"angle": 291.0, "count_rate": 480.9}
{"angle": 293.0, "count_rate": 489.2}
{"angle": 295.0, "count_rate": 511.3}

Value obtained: 8.0 deg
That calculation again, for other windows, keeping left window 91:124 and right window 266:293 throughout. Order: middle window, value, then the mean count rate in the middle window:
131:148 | 6.5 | 273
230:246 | 6.9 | 257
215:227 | 7.4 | 174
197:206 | 2.2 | 340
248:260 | 0.8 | 424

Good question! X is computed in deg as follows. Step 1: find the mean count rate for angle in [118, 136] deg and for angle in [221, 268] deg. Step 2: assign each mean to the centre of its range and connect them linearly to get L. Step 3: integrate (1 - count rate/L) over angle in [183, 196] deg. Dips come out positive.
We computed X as -3.9 deg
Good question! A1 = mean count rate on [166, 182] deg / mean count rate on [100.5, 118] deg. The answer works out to 1.1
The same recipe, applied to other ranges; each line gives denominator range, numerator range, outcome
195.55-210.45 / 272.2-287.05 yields 1.40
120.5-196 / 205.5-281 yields 0.78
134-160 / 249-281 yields 1.27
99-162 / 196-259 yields 0.74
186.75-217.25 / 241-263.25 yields 1.24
